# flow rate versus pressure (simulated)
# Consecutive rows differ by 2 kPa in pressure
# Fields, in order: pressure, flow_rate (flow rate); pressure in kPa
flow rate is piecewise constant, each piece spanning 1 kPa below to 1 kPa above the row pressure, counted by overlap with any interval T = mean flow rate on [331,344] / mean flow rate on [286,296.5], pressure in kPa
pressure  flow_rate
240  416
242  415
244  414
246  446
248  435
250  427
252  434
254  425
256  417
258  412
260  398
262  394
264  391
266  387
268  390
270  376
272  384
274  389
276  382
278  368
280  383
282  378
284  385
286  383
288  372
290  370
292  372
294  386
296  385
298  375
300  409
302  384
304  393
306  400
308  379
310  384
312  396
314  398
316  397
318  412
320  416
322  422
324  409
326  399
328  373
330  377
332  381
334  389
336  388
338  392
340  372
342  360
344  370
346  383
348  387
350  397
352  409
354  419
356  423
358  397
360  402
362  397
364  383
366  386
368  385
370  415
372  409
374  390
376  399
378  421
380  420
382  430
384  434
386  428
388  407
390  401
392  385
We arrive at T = 1.01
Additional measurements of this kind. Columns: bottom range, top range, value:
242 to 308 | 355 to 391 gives 1.03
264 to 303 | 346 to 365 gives 1.05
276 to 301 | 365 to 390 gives 1.08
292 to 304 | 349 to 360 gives 1.06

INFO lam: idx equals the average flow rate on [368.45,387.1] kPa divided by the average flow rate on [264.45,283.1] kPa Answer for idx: 1.1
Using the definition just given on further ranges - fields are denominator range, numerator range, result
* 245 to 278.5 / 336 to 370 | 0.97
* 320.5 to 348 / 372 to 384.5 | 1.07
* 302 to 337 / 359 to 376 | 1.00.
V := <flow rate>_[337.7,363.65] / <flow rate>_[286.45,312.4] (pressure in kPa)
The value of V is 1.02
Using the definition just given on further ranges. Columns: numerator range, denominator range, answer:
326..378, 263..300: 1.03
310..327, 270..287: 1.06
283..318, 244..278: 0.96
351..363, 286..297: 1.08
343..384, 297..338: 1.02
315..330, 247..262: 0.96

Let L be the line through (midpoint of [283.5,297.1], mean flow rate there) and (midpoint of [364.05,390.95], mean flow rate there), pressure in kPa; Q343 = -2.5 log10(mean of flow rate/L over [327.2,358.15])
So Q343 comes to 0.02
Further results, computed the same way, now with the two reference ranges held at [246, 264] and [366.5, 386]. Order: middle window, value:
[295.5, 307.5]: 0.07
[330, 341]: 0.08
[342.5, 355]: 0.05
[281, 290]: 0.10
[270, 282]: 0.10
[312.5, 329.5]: 0.03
